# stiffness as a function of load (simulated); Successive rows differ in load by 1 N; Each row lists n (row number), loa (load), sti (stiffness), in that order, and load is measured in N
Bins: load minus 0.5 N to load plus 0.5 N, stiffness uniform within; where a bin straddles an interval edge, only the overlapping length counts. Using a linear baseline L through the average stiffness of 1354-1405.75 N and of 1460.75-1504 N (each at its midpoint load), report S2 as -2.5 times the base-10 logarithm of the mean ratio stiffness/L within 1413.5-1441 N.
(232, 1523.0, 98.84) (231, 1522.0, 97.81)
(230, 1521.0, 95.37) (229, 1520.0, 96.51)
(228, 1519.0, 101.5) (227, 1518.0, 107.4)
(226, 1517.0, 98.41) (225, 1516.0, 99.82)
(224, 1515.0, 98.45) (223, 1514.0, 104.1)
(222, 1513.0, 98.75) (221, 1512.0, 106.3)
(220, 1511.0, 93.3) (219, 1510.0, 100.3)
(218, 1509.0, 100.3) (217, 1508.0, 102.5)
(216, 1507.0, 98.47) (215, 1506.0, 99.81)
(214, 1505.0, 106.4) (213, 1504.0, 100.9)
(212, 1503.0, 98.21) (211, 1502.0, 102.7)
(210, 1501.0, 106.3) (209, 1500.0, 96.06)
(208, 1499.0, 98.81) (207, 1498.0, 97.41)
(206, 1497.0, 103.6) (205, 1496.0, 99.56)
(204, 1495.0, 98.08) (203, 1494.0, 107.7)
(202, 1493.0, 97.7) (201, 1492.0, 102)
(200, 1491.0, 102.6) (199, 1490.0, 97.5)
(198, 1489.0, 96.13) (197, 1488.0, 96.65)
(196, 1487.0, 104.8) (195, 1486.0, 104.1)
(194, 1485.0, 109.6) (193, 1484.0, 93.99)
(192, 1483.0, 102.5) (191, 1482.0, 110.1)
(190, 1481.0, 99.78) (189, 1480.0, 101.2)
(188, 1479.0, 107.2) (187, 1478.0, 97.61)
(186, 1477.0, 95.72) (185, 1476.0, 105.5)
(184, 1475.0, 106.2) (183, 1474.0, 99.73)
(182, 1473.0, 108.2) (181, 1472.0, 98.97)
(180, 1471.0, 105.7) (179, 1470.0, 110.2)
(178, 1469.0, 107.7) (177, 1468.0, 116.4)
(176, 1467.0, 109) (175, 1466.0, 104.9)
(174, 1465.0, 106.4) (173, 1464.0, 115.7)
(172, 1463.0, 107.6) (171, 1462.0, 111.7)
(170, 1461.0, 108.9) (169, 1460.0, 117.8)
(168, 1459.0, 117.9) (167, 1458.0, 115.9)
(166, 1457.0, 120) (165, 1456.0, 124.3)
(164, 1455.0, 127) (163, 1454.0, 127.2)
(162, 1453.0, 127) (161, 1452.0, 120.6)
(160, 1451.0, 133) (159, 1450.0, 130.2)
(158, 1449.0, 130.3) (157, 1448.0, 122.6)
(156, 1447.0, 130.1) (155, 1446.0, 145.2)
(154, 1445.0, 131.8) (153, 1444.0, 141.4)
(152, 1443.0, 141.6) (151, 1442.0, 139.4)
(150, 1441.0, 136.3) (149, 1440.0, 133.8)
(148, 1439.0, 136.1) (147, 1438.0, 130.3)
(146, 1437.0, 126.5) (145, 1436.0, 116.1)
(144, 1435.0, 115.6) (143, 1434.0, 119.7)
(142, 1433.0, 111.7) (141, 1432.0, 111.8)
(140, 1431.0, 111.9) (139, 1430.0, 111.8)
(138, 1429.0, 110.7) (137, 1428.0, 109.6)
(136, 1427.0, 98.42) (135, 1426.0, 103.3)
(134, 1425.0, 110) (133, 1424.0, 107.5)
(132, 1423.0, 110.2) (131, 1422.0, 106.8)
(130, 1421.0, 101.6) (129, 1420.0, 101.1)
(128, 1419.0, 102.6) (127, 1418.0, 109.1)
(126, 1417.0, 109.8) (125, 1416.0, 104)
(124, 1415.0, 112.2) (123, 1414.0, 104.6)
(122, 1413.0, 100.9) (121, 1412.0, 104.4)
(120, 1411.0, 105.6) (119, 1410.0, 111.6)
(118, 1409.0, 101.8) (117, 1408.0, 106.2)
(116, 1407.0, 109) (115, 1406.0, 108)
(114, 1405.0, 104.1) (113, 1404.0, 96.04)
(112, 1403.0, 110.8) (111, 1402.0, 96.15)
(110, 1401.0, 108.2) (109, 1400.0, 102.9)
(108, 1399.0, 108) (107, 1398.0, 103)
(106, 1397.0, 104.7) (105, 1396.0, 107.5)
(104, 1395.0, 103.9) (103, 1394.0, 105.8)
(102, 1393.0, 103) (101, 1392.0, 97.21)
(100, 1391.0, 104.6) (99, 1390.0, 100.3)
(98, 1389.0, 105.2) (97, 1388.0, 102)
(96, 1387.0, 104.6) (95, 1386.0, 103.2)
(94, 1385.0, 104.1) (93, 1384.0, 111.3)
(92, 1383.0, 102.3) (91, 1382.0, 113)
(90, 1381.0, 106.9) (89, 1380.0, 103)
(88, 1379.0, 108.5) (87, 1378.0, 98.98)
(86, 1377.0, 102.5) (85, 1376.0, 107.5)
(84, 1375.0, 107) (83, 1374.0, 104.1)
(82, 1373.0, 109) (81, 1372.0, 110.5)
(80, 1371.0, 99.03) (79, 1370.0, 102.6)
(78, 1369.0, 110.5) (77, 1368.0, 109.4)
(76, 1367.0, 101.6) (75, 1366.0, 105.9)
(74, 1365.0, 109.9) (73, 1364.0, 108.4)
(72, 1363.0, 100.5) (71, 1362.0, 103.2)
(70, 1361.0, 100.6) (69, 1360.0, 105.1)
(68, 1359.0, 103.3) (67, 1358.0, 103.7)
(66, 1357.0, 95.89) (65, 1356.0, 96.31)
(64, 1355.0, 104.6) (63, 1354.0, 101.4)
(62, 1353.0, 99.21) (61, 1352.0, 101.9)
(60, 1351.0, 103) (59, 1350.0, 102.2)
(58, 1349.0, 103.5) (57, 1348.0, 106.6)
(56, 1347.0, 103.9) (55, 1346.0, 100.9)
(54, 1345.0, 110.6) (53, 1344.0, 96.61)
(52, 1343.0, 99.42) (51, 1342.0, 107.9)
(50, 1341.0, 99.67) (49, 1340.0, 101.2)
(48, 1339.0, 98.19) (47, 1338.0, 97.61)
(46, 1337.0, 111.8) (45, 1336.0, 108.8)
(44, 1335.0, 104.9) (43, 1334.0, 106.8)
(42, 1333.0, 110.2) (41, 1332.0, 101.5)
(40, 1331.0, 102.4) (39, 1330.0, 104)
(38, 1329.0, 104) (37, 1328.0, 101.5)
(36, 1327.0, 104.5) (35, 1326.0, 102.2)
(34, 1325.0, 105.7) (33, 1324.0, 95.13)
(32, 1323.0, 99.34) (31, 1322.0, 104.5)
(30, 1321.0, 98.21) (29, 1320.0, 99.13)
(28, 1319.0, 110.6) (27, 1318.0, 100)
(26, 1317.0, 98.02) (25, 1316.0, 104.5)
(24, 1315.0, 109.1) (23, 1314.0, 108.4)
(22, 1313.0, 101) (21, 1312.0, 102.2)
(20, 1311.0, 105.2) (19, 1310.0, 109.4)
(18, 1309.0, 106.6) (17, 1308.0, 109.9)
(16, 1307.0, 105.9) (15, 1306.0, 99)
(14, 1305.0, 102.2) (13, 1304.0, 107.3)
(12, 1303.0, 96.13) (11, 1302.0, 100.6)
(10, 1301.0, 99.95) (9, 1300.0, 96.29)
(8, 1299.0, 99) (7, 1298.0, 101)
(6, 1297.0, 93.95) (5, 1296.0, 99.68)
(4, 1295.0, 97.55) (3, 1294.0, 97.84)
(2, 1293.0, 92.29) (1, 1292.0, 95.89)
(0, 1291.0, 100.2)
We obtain -0.09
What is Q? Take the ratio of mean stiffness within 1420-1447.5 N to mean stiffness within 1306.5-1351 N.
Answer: 1.16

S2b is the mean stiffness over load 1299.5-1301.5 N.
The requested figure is 98.1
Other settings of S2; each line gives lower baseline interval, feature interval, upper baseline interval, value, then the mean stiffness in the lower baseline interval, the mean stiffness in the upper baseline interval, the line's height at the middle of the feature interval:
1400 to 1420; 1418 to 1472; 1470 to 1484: -0.14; 105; 103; 104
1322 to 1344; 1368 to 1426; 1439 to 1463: 0.11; 103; 127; 116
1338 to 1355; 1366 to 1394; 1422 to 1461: 0.04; 102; 122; 109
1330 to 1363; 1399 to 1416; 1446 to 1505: 0.01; 103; 109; 106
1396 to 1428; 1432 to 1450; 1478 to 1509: -0.24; 105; 101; 104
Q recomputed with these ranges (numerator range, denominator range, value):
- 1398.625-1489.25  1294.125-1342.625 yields 1.09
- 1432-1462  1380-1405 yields 1.21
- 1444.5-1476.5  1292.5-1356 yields 1.14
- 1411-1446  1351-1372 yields 1.12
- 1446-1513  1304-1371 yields 1.04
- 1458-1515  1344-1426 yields 0.99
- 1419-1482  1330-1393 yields 1.11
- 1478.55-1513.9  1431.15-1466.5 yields 0.82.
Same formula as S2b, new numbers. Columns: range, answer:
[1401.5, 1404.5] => 101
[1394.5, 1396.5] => 106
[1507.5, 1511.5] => 99.1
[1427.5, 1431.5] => 111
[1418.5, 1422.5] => 103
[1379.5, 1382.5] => 108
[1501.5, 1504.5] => 101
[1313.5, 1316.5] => 107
